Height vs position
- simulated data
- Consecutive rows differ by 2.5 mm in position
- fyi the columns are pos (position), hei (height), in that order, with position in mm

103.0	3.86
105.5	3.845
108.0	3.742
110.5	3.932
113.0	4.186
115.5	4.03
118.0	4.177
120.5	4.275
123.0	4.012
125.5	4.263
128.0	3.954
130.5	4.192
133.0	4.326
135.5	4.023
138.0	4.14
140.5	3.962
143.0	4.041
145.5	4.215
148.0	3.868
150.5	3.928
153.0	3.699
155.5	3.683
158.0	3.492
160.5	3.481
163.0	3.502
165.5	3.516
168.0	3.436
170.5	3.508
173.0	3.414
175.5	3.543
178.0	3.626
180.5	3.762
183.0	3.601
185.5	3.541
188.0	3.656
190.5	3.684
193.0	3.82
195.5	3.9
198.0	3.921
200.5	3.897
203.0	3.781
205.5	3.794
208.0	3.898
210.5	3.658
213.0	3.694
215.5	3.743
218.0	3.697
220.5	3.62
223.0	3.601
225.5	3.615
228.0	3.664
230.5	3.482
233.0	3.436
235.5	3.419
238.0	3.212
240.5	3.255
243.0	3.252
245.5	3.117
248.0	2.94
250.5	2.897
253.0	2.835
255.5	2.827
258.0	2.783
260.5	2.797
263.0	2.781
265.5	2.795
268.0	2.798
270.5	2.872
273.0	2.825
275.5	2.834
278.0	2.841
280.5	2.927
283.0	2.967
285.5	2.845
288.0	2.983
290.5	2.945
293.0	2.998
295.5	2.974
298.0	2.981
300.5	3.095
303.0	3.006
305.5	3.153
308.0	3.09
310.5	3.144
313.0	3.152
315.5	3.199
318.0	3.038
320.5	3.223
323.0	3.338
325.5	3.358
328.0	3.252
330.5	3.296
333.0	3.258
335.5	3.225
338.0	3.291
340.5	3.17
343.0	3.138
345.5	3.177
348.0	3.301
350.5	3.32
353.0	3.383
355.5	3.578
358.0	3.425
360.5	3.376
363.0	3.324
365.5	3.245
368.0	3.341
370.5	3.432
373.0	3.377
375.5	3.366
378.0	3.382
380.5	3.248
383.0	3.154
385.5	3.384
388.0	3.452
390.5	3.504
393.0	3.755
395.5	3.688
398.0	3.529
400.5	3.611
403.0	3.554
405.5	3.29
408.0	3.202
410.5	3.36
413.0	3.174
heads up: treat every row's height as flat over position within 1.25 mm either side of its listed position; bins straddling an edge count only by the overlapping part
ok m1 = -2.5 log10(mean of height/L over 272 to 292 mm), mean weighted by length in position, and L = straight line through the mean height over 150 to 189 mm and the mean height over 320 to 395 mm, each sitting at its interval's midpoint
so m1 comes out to 0.18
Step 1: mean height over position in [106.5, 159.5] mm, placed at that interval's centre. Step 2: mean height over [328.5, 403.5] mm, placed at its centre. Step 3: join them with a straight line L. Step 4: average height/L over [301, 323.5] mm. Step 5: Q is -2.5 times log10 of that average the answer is 0.12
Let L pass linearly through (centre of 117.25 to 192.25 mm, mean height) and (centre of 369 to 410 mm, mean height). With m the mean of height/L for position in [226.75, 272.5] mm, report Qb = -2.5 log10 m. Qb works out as 0.19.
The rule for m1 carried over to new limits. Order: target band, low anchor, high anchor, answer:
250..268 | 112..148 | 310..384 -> 0.275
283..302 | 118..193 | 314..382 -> 0.160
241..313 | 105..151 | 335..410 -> 0.230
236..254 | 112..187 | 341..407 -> 0.182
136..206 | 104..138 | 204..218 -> 0.047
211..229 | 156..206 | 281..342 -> -0.053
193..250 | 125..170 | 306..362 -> 0.017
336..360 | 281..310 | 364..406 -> -0.017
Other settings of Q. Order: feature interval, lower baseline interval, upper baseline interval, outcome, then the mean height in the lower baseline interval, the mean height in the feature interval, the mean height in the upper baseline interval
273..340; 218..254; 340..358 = 0.08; 3.33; 3.09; 3.31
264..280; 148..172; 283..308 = 0.10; 3.6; 2.83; 3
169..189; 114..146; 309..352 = 0.09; 4.12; 3.58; 3.23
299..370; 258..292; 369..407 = -0.03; 2.86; 3.25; 3.45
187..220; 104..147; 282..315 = -0.05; 4.07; 3.78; 3.03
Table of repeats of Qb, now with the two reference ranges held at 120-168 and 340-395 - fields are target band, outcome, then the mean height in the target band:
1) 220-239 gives 0.06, 3.51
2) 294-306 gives 0.16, 3.03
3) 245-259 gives 0.25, 2.89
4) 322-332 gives 0.05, 3.31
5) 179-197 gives 0.03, 3.71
